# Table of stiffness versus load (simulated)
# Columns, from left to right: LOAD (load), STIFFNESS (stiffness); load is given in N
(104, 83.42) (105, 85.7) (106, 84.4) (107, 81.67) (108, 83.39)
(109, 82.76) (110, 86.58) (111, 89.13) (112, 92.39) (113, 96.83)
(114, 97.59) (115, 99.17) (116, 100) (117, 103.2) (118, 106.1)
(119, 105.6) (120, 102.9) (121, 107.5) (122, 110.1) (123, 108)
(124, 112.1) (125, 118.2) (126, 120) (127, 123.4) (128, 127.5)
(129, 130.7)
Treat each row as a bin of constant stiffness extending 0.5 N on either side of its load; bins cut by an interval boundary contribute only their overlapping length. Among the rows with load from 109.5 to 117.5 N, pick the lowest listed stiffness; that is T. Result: 86.58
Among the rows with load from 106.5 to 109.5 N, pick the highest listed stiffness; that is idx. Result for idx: 83.39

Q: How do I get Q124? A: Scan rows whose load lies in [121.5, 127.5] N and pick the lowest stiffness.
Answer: 108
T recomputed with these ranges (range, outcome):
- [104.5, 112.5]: 81.67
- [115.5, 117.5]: 100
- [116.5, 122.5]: 102.9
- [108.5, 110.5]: 82.76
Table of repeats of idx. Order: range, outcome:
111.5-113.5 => 96.83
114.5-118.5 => 106.1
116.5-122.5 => 110.1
